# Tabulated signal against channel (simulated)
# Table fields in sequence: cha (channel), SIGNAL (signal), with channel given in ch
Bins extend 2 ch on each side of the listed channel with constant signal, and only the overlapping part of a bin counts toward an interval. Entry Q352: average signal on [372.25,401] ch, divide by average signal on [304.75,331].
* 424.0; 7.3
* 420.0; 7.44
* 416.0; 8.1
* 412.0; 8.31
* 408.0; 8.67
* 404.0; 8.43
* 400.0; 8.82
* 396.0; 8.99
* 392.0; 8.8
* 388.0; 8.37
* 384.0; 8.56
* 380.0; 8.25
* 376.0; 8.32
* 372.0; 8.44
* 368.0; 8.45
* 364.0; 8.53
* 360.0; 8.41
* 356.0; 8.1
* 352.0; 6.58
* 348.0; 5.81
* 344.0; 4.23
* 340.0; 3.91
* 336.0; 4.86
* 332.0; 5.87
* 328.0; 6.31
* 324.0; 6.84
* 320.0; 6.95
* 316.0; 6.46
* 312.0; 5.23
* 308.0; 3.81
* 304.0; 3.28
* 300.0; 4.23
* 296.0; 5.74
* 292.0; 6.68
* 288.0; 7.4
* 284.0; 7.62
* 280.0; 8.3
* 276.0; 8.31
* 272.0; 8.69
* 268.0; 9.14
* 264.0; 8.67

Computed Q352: 1.5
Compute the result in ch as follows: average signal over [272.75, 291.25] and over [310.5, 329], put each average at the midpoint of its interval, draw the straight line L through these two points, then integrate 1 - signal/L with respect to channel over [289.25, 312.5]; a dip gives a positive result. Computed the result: 7.4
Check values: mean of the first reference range 7.88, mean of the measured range 4.89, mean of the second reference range 6.39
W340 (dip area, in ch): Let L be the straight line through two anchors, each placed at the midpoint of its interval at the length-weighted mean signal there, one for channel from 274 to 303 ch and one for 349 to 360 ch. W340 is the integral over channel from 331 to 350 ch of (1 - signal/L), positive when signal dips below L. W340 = 6.2 ch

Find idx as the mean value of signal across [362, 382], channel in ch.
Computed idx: 8.4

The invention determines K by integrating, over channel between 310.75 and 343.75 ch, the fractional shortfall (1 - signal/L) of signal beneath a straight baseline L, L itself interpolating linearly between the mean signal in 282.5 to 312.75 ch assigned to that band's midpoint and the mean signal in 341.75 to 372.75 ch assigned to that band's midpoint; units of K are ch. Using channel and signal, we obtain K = 3.01 ch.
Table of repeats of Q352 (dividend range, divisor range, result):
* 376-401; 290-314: 1.78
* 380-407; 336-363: 1.40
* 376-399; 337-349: 1.88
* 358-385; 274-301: 1.20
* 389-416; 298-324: 1.68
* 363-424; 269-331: 1.31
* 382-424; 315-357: 1.42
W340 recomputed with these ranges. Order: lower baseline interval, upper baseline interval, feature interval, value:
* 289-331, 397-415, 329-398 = 0.1 ch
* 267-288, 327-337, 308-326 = 0.8 ch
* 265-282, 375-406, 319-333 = 3.4 ch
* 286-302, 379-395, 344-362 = 1.8 ch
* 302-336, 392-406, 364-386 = -1.8 ch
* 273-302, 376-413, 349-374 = 0.3 ch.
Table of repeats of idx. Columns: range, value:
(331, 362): 5.97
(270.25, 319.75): 6.32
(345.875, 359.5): 6.98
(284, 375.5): 6.25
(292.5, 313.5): 4.6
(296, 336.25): 5.42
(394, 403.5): 8.83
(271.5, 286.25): 8.17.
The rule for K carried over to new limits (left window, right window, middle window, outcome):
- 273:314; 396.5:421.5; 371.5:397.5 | -2.14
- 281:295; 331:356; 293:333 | 5.28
